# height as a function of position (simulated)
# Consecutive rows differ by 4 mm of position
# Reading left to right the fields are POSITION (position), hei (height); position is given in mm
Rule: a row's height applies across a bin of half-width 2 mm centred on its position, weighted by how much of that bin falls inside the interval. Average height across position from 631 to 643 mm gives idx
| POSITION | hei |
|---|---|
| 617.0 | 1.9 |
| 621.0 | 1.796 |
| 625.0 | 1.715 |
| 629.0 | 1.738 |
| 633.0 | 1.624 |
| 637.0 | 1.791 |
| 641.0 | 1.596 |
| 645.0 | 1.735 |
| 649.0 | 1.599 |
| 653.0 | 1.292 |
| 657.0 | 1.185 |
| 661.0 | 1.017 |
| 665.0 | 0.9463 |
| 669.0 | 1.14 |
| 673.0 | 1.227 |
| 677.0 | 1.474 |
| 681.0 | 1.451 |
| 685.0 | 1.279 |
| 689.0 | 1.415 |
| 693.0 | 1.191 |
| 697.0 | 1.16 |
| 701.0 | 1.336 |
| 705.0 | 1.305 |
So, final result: 1.67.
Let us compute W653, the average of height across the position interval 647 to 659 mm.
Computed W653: 1.36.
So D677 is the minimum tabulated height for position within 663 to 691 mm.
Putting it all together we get 0.9463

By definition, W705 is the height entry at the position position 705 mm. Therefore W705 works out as 1.305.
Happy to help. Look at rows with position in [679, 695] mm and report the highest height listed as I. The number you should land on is 1.451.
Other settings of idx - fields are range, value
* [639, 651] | 1.64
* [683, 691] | 1.35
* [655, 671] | 1.07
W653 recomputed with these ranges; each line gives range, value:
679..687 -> 1.36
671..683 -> 1.38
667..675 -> 1.18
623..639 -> 1.72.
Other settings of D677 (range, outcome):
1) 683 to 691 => 1.279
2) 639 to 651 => 1.596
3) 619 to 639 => 1.624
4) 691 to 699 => 1.16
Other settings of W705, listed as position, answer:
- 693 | 1.191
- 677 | 1.474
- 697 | 1.16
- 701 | 1.336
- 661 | 1.017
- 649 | 1.599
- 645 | 1.735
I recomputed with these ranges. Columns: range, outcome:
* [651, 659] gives 1.292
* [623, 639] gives 1.791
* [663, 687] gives 1.474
